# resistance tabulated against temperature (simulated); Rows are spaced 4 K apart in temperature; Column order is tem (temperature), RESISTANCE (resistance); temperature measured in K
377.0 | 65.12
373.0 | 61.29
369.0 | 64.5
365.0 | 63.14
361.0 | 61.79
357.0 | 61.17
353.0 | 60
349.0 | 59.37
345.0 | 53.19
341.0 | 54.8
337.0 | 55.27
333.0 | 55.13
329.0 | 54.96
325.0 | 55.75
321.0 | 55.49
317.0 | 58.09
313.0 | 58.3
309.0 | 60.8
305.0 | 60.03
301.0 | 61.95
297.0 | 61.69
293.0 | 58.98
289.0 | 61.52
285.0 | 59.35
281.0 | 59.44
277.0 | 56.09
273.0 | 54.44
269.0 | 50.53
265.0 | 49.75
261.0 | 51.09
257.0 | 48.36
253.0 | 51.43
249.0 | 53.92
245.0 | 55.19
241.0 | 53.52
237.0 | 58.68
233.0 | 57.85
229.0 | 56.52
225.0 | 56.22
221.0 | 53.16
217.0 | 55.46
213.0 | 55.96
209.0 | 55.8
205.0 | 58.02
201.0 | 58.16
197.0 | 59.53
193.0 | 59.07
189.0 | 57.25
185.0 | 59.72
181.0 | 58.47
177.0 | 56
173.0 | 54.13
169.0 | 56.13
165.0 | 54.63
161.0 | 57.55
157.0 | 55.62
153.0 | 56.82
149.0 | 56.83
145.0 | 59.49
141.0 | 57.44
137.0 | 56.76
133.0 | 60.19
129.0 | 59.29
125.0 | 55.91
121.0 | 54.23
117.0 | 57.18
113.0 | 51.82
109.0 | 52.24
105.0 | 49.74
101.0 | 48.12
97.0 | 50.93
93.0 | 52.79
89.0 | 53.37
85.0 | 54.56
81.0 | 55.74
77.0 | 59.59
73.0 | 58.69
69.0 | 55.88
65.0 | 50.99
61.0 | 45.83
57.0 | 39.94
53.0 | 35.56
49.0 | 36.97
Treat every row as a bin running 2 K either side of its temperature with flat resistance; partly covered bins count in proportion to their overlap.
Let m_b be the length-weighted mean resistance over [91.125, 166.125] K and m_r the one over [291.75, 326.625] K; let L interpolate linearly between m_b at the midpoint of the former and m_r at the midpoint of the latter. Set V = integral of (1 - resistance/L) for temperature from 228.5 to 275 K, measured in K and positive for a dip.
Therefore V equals 3.58 K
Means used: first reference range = 55.1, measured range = 53.3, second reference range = 59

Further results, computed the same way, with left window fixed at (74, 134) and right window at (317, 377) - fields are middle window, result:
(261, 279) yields 1.47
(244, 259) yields 1.28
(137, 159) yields -0.84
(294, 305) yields -0.68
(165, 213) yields -1.28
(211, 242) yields 0.25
